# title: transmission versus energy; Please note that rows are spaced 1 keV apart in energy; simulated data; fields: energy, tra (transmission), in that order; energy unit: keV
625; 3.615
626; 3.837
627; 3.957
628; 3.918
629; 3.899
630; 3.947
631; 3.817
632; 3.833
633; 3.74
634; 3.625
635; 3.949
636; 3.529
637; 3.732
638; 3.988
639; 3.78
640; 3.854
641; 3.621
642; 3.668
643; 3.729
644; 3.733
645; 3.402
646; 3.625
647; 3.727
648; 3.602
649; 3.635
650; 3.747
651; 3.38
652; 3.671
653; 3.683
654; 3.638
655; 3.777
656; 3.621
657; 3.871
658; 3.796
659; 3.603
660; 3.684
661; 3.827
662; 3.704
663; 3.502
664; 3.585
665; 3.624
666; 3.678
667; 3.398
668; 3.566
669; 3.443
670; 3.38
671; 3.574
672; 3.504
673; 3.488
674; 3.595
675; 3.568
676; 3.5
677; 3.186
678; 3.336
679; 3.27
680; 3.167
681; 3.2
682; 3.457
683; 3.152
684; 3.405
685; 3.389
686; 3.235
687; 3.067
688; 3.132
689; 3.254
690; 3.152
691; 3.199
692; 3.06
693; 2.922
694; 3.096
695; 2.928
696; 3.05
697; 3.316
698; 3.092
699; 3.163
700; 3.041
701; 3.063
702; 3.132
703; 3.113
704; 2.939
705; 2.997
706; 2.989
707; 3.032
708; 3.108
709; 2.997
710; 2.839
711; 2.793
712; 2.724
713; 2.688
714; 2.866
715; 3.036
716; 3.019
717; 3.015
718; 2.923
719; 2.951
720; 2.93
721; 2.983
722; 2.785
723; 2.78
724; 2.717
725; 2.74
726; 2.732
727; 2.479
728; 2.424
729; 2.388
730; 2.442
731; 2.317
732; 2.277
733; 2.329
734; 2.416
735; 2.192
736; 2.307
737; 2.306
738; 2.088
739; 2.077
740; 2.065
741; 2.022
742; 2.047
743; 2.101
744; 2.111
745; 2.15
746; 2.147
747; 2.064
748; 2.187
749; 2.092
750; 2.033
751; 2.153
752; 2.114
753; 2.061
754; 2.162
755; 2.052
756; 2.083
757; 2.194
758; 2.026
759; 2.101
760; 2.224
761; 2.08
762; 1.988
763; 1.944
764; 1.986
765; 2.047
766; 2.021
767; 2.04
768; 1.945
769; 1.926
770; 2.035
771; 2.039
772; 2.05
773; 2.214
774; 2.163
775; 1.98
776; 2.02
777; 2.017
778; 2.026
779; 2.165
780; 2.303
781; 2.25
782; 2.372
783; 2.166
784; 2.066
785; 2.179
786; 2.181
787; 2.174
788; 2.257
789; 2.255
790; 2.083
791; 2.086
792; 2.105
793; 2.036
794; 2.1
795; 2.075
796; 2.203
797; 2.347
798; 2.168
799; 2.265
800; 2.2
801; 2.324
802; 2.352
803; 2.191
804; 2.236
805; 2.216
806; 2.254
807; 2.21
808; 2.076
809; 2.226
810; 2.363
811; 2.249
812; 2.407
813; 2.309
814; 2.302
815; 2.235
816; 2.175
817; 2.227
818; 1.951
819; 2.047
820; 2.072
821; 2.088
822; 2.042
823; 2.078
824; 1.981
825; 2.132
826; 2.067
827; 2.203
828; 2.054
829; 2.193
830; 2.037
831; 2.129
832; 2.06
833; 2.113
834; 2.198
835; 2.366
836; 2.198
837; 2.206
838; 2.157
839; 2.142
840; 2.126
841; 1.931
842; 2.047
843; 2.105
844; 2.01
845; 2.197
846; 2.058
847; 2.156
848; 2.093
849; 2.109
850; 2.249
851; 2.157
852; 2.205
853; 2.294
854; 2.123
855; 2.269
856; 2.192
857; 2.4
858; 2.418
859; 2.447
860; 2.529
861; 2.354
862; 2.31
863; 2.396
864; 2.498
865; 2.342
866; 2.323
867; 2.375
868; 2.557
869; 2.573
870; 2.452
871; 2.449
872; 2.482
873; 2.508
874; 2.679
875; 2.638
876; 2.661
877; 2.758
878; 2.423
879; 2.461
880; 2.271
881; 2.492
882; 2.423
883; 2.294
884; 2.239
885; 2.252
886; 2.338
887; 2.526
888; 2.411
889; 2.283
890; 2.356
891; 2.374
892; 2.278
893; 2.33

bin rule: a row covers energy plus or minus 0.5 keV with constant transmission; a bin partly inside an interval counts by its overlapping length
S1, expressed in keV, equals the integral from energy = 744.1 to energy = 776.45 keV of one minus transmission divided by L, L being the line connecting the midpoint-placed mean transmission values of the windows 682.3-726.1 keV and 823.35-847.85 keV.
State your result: 6.88 keV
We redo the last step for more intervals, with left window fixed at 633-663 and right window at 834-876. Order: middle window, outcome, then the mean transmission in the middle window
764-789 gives 6.33 keV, 2.11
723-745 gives 5.63 keV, 2.32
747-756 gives 2.68 keV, 2.1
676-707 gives 2.26 keV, 3.15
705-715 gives 1.13 keV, 2.91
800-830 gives 4.55 keV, 2.18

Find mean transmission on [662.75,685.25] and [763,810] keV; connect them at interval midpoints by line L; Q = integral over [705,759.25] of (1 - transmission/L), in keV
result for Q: 6.19 keV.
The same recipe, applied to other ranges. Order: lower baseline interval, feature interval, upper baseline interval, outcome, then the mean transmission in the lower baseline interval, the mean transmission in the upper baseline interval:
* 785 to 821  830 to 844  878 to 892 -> 0.84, 2.2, 2.36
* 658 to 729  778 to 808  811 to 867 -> 3.62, 3.16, 2.19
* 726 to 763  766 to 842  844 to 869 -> 3.03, 2.18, 2.29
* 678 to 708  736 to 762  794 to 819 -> 5.58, 3.14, 2.23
